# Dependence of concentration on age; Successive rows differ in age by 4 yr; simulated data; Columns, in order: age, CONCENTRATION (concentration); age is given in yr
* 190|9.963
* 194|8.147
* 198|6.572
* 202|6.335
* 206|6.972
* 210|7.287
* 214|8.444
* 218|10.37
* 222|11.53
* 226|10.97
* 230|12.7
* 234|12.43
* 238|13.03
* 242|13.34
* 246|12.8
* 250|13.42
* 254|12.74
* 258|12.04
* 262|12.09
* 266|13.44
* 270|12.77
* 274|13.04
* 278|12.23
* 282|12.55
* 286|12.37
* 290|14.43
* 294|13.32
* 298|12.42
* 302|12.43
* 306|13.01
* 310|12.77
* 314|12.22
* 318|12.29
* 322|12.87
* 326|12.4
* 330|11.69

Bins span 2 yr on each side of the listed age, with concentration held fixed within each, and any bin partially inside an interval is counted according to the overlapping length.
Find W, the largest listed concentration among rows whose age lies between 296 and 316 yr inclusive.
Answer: 13.01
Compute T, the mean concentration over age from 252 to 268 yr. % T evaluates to 12.6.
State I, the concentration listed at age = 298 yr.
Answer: 12.42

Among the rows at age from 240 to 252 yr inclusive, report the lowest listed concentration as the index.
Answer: 12.8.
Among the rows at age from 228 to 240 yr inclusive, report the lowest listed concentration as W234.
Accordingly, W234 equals 12.43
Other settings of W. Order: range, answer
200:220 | 10.37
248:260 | 13.42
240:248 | 13.34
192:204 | 8.147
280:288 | 12.55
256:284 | 13.44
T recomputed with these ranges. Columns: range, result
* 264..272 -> 13.1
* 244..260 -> 12.8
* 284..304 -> 13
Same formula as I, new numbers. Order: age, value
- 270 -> 12.77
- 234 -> 12.43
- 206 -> 6.972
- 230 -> 12.7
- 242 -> 13.34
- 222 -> 11.53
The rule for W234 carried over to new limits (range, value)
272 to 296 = 12.23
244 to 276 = 12.04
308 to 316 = 12.22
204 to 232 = 6.972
